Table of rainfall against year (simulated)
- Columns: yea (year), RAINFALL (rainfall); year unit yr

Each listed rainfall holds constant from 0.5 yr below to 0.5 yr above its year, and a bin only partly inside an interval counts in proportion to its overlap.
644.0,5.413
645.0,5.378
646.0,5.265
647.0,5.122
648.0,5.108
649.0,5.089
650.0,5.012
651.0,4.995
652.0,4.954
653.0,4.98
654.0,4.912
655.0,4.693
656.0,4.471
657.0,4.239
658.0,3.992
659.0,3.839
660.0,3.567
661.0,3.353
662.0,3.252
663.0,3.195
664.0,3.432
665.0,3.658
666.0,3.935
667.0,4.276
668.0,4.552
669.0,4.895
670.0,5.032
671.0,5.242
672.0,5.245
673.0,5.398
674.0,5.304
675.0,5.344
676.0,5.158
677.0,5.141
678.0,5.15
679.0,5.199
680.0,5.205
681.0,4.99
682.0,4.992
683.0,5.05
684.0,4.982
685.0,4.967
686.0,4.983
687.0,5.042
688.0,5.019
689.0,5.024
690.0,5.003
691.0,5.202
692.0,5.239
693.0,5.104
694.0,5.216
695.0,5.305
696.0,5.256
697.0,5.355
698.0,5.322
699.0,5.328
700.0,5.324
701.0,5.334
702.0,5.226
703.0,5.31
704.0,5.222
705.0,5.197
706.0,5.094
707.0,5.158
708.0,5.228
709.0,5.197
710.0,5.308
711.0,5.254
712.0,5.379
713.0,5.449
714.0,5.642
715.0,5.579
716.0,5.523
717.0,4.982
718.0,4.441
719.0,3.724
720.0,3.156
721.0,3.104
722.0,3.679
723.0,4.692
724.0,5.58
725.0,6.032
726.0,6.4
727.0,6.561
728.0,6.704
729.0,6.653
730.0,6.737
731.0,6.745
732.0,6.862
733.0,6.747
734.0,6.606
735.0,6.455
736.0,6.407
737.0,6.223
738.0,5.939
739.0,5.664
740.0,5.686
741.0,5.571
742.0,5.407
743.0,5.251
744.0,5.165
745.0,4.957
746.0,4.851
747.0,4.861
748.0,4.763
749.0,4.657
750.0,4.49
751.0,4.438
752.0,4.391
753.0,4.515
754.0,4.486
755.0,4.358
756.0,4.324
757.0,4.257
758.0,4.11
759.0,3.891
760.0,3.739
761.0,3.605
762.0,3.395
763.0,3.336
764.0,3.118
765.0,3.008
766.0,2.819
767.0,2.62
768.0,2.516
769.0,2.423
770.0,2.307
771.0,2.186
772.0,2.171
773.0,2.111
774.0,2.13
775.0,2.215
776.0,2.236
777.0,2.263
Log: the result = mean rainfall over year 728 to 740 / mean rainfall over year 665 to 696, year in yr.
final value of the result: 1.28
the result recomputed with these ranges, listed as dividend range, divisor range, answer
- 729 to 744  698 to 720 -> 1.20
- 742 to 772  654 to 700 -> 0.82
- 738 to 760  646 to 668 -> 1.10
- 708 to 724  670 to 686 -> 0.93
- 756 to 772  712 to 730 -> 0.61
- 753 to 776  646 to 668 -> 0.73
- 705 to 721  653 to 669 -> 1.23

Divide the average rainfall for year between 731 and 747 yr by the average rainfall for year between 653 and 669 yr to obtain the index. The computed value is 1.46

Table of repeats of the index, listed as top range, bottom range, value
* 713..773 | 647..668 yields 1.10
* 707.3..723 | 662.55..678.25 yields 1.02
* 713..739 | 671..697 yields 1.10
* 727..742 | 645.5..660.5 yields 1.35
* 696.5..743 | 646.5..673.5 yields 1.23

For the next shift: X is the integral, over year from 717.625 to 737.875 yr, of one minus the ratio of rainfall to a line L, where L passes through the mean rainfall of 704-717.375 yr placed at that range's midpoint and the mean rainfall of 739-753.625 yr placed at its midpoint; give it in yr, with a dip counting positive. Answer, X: -2.2 yr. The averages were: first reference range 5.31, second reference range 4.95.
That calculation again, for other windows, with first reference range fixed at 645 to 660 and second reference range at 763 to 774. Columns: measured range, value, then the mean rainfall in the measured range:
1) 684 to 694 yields -2.5 yr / 5.07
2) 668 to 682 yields -2.7 yr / 5.15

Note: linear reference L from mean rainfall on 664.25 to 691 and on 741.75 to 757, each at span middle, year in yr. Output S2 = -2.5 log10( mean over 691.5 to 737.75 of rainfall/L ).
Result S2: -0.14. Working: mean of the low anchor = 4.94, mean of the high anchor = 4.7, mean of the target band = 5.46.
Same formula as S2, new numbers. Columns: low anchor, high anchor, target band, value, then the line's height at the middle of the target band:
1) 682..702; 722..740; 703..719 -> 0.093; 5.67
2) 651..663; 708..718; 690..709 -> -0.041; 5.04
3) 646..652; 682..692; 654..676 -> 0.161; 5.06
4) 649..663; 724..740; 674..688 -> -0.022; 5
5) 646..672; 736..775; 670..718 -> -0.211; 4.29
